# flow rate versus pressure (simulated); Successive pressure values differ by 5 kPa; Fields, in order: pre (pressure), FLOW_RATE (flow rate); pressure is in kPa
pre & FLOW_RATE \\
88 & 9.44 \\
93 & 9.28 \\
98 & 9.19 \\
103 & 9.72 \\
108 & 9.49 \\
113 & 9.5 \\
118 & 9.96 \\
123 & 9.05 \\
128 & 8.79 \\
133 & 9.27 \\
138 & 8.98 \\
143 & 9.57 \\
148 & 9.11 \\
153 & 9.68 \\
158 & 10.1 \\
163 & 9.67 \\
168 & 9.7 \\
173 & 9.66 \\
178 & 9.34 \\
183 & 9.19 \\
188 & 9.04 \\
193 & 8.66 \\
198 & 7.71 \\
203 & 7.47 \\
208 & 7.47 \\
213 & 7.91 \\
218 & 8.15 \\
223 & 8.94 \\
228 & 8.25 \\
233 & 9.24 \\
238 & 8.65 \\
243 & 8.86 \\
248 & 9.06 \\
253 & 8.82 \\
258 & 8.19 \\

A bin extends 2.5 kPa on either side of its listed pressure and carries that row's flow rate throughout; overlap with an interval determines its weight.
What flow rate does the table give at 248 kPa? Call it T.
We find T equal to 9.06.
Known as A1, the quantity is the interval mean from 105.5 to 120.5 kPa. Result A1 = 9.65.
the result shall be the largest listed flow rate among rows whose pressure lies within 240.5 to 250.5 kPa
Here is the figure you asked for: 9.06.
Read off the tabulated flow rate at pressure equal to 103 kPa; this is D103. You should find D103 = 9.72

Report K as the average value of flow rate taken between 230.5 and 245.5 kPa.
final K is 8.92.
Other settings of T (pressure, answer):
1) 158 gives 10.1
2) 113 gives 9.5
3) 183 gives 9.19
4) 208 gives 7.47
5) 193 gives 8.66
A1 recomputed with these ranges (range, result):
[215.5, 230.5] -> 8.45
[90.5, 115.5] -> 9.44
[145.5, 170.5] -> 9.65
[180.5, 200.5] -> 8.65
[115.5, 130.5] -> 9.27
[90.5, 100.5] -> 9.23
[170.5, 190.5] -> 9.31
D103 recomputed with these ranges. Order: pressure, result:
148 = 9.11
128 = 8.79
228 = 8.25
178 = 9.34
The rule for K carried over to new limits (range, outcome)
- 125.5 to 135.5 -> 9.03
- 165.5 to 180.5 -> 9.57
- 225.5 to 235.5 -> 8.75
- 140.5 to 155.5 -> 9.45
